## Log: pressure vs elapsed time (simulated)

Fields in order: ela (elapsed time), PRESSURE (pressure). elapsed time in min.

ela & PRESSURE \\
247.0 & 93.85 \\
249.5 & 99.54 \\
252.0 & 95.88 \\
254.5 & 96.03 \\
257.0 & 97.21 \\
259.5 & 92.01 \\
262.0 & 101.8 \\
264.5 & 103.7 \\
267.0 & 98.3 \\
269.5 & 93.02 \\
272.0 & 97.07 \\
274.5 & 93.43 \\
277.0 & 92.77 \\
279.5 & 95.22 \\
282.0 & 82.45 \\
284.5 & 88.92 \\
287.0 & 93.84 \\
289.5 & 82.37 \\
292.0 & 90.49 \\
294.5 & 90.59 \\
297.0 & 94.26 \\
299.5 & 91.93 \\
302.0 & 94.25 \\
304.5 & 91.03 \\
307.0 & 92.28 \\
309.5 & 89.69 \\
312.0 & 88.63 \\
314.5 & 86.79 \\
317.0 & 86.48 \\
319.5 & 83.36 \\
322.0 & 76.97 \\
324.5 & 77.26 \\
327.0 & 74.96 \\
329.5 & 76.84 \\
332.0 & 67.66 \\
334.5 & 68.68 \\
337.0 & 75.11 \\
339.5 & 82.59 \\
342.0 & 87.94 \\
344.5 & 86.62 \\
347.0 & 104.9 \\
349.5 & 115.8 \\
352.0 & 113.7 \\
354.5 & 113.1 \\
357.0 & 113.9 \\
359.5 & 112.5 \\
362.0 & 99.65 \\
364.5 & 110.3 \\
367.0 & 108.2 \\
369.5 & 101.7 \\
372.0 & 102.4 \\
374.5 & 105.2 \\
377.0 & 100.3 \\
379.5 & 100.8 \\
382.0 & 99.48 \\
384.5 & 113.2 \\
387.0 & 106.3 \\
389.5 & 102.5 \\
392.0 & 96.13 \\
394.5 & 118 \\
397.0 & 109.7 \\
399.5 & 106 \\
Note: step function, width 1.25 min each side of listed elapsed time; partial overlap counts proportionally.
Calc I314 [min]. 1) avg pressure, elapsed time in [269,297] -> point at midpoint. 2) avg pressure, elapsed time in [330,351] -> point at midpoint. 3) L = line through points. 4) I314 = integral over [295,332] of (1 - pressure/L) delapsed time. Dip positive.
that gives 1.2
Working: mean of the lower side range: 91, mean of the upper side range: 86.2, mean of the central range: 85.5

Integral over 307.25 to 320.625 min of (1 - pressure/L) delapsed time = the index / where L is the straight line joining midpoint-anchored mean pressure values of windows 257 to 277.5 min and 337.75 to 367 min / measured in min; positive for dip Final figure 1.73 min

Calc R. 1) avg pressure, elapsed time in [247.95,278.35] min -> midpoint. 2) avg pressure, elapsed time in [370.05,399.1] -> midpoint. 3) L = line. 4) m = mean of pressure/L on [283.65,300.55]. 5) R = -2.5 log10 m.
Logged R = 0.10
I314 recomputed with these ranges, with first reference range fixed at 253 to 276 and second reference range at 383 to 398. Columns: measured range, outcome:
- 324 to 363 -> 4.32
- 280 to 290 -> 1.09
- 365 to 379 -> 0.28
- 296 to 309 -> 0.98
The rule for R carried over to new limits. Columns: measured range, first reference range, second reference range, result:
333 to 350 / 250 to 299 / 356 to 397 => 0.166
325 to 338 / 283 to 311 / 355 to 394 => 0.313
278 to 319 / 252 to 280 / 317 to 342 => -0.043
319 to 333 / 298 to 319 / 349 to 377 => 0.251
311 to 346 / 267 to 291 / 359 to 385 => 0.222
